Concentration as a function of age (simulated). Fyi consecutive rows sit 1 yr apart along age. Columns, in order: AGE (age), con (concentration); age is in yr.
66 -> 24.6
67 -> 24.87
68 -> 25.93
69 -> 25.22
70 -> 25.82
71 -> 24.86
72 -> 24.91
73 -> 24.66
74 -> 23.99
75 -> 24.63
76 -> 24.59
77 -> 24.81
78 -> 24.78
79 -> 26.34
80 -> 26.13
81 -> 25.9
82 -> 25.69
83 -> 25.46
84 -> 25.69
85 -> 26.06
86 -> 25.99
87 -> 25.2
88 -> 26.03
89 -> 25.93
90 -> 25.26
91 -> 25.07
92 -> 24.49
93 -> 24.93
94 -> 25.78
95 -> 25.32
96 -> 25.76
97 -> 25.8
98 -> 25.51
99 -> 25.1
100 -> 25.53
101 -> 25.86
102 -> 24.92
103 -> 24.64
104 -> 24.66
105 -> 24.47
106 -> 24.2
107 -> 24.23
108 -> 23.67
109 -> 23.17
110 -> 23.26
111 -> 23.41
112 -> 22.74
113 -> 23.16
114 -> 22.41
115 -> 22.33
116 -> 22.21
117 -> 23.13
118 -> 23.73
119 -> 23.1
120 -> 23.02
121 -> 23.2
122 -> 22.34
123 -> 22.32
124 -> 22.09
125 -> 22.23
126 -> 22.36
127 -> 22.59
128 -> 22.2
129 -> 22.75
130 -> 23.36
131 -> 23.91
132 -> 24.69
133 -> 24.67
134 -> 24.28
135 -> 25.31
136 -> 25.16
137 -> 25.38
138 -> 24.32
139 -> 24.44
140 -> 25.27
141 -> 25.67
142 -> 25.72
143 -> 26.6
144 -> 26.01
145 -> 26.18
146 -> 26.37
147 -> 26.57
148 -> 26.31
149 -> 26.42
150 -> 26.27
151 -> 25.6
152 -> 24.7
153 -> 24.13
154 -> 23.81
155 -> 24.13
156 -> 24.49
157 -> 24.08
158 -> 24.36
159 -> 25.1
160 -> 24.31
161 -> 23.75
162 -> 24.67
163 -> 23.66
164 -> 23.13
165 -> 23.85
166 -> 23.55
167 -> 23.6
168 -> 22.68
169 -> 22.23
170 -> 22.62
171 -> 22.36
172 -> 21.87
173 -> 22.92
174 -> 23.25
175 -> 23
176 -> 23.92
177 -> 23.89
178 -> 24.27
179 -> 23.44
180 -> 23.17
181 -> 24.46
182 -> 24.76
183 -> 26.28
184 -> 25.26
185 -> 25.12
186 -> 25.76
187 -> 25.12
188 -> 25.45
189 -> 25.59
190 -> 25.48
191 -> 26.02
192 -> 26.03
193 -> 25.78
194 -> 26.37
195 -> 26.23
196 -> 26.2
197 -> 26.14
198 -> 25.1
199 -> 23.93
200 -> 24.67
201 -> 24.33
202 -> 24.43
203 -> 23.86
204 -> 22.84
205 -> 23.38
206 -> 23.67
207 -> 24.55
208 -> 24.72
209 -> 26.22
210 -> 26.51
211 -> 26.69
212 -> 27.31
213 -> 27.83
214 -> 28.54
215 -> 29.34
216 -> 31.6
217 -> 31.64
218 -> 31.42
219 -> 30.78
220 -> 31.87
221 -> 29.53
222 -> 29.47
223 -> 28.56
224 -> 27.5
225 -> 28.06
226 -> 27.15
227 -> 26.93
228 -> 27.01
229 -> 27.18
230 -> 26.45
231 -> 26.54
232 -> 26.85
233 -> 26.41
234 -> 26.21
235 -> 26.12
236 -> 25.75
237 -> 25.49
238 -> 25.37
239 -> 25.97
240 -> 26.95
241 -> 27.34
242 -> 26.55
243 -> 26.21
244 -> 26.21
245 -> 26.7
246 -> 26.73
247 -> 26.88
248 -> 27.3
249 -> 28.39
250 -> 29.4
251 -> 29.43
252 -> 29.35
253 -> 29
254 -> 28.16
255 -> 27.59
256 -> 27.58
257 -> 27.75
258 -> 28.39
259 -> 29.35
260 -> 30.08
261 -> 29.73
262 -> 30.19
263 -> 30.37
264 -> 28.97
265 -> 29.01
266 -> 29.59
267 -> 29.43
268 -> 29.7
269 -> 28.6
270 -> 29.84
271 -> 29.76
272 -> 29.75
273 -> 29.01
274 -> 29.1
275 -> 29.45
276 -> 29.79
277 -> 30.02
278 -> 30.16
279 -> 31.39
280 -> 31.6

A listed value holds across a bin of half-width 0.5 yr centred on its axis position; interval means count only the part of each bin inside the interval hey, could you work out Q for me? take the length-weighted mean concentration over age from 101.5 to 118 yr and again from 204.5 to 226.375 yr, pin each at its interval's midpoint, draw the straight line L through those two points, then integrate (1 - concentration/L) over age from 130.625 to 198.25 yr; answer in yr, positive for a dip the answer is 2.9 yr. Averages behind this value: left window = 23.5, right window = 28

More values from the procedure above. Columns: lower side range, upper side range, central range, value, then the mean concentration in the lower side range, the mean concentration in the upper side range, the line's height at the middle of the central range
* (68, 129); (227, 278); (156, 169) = 1.0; 24.4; 28.1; 25.9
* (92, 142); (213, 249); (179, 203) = 1.1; 24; 27.7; 26.4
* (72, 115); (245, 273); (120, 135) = 1.5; 24.9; 28.9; 25.7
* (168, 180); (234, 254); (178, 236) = -3.4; 23.1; 27.1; 25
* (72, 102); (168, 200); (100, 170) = 2.4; 25.4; 24.6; 25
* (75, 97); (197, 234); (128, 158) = 1.3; 25.5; 27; 26.1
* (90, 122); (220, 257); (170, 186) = 1.2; 24.1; 27.4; 25.9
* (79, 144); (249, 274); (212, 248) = 0.6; 24.4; 29.2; 28.2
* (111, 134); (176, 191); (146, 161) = -0.7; 23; 24.9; 23.9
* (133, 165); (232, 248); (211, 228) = -2.0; 25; 26.4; 26.1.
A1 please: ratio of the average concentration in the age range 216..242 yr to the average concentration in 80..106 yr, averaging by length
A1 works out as 1.1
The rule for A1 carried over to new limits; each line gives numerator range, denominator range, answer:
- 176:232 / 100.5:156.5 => 1.09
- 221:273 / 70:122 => 1.13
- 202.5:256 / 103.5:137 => 1.17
